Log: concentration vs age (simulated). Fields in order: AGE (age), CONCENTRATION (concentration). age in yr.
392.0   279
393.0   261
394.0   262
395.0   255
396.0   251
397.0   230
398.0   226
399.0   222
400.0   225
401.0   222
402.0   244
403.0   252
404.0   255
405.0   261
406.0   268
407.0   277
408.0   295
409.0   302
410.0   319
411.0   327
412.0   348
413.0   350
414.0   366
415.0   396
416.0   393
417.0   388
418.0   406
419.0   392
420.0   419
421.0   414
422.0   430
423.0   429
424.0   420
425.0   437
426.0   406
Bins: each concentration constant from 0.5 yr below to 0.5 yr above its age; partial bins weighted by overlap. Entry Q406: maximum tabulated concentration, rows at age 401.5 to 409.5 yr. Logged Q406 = 302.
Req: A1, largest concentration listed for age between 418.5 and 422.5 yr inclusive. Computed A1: 430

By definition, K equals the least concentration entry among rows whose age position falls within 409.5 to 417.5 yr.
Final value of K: 319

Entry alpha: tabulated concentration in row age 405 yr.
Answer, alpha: 261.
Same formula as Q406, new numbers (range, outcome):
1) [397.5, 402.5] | 244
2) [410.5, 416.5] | 396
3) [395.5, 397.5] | 251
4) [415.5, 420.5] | 419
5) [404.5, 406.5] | 268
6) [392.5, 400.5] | 262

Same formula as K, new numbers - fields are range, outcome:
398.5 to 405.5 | 222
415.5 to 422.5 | 388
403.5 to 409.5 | 255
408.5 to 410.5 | 302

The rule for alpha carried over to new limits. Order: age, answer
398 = 226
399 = 222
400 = 225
